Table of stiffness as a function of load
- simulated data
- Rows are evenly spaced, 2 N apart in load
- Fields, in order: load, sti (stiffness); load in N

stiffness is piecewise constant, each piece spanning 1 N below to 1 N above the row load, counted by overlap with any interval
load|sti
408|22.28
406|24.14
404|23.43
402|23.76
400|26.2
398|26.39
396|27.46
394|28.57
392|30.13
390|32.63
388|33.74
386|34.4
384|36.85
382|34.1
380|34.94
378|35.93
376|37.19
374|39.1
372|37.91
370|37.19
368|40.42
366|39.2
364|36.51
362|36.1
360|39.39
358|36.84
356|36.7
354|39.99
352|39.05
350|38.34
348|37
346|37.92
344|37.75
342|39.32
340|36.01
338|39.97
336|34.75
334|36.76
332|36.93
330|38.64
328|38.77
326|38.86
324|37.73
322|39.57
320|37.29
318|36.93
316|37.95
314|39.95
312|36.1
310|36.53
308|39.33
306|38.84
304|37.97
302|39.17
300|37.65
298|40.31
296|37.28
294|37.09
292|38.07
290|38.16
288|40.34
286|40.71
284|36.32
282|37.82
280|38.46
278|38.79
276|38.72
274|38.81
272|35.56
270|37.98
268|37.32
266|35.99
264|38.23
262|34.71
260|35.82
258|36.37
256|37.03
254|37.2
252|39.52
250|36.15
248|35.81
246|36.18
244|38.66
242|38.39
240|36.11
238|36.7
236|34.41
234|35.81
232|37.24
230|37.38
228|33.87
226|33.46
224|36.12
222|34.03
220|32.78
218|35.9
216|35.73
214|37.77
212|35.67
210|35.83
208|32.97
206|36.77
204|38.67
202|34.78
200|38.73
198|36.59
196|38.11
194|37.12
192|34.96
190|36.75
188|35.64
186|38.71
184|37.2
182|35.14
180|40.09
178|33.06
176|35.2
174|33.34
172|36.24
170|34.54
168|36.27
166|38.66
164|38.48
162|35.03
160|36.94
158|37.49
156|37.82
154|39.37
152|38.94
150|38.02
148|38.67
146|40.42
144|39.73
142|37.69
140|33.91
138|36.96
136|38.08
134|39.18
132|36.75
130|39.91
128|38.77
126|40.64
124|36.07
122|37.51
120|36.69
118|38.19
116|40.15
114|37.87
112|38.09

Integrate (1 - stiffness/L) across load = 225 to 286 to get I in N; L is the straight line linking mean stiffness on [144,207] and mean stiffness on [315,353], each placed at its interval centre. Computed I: 0.9 N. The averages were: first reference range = 37.1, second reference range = 37.9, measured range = 36.9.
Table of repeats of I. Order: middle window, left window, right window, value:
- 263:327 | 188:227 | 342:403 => -4.7 N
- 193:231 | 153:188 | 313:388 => 1.0 N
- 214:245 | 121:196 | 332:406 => 0.6 N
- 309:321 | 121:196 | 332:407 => -0.7 N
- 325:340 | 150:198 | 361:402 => -1.3 N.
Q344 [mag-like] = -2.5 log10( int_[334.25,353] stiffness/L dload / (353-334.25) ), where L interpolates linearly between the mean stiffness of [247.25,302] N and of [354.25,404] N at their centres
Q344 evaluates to -0.072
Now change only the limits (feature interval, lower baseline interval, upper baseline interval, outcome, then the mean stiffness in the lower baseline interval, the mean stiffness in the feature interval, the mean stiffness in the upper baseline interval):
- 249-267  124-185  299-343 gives 0.03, 37.4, 36.8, 38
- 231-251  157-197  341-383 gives 0.01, 36.4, 36.5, 37.7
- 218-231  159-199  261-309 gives 0.07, 36.4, 34.7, 38.1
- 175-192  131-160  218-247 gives 0.02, 38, 36.4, 35.8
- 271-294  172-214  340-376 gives -0.03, 36.3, 38.3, 38.1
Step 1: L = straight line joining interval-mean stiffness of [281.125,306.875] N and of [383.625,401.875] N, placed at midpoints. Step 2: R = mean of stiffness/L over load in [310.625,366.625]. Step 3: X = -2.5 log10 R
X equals -0.10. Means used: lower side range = 38.4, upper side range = 30.2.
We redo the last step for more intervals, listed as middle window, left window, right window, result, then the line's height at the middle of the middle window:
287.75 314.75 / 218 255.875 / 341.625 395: -0.06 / 36.3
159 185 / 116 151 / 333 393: 0.05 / 37.9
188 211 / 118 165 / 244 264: 0.03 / 37.3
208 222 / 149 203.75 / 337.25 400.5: 0.04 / 36.6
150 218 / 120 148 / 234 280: 0.03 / 37.7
